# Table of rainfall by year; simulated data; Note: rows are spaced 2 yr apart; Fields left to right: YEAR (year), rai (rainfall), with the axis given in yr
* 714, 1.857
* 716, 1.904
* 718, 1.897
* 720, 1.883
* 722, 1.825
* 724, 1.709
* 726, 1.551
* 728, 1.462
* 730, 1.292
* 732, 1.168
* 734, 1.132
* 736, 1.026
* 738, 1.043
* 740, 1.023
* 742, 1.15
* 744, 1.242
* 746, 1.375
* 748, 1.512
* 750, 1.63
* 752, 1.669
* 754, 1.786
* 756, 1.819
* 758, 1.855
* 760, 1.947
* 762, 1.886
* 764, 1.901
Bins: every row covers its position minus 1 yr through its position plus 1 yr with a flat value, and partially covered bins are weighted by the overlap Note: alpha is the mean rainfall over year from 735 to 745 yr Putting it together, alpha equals 1.1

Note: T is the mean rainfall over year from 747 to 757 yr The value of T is 1.68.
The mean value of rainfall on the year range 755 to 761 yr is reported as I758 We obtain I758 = 1.87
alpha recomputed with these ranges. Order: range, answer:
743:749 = 1.38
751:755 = 1.73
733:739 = 1.07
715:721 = 1.89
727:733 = 1.31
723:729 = 1.57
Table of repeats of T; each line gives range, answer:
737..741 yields 1.03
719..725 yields 1.81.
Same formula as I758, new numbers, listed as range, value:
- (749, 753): 1.65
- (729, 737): 1.15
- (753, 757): 1.8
